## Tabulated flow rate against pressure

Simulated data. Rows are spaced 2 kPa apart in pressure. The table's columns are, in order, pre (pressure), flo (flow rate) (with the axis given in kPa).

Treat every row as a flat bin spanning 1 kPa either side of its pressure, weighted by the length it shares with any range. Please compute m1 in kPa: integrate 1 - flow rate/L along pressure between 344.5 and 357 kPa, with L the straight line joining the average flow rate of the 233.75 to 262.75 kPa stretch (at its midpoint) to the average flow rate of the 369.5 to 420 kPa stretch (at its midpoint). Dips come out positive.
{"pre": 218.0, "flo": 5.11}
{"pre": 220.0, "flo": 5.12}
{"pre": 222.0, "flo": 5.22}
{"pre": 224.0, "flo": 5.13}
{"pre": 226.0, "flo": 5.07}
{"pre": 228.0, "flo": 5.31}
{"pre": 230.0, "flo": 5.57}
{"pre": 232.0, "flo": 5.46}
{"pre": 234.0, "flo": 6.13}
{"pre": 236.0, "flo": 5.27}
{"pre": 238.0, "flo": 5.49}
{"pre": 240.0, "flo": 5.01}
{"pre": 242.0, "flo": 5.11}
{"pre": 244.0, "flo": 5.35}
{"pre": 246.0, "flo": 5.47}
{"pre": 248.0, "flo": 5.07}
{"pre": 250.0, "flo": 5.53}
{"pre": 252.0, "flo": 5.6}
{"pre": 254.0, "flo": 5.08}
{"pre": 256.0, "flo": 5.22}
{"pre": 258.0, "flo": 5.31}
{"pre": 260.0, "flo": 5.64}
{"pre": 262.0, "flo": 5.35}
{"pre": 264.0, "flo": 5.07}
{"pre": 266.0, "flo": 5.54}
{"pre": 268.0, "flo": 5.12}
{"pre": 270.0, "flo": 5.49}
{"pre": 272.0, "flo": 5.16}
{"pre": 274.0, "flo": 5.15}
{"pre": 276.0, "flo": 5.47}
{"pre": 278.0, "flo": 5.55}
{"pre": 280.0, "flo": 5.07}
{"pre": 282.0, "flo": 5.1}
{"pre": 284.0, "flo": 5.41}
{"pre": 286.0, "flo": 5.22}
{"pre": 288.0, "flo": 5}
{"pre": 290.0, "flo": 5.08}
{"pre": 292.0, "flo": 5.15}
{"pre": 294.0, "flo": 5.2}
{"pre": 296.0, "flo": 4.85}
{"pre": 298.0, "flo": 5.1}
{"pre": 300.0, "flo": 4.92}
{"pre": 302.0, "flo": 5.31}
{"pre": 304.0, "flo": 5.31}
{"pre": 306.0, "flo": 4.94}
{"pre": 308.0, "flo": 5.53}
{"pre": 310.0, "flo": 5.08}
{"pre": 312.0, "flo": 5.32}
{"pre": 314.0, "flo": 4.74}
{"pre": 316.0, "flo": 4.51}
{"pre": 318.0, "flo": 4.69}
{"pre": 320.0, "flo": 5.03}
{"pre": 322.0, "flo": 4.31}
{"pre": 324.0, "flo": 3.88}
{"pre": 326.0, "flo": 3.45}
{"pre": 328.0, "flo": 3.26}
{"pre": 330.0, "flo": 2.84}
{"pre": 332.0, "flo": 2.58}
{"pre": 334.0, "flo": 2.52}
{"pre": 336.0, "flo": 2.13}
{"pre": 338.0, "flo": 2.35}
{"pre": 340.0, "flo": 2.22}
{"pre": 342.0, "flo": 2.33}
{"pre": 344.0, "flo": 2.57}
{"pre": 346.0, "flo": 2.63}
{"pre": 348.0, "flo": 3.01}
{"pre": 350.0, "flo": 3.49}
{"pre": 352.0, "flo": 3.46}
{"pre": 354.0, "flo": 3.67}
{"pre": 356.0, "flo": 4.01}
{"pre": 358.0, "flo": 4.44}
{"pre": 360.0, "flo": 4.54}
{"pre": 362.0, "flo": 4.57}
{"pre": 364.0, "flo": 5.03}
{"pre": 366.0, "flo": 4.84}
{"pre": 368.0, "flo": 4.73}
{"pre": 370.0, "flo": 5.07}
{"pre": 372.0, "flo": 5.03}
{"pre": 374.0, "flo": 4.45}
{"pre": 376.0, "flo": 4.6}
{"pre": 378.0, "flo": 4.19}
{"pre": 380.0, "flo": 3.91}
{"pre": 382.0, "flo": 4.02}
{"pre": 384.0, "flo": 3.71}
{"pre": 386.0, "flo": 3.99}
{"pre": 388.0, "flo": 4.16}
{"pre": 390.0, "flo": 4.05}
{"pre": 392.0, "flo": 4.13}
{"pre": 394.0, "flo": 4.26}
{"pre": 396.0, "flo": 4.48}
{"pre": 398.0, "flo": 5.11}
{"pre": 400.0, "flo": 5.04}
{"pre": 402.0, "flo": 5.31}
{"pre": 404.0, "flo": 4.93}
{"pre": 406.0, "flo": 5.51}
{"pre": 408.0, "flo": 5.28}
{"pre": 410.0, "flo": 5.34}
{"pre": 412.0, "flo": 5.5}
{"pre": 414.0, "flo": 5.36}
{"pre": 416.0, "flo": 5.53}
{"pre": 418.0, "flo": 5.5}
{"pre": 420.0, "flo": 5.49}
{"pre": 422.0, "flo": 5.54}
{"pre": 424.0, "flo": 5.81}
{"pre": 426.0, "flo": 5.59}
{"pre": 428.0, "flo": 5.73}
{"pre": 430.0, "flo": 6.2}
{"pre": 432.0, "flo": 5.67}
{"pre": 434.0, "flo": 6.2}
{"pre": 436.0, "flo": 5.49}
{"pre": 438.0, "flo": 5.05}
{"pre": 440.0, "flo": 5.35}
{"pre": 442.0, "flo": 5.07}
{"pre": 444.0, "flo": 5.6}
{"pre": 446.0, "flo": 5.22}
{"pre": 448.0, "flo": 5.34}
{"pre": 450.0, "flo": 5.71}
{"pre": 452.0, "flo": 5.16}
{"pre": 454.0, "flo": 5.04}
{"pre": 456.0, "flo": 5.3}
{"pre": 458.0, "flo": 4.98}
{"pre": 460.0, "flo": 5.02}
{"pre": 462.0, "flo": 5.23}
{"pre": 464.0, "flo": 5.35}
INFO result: 4.0 kPa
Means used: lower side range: 5.36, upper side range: 4.75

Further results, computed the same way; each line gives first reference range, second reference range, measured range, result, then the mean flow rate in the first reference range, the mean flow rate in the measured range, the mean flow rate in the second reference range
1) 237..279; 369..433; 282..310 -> 0.4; 5.32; 5.15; 4.95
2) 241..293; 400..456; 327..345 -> 9.5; 5.28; 2.53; 5.45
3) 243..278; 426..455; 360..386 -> 4.5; 5.34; 4.49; 5.49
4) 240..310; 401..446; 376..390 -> 3.6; 5.24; 4.04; 5.5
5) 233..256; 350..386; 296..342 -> 6.8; 5.37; 4.07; 4.33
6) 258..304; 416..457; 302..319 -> 0.8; 5.23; 5.03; 5.5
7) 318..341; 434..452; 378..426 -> -2.6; 3.21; 4.87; 5.39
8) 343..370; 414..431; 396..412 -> 0.0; 3.96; 5.19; 5.66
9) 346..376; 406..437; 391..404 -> 0.9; 4.26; 4.74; 5.61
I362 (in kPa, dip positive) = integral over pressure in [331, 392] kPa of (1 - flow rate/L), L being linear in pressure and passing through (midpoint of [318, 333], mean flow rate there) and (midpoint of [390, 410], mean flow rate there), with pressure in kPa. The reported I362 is 7.8 kPa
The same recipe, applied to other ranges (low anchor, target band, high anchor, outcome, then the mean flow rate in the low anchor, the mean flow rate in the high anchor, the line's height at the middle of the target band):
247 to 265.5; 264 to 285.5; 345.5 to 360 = -1.3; 5.32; 3.63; 5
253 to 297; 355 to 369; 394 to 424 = 1.8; 5.24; 5.26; 5.25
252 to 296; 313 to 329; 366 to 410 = 2.4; 5.25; 4.59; 4.98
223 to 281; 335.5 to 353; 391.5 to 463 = 8.6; 5.34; 5.32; 5.33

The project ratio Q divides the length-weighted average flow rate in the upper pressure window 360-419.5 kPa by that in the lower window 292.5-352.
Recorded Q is 1.2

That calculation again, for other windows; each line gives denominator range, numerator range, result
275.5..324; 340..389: 0.79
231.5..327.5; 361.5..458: 0.98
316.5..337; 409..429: 1.59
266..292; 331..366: 0.63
